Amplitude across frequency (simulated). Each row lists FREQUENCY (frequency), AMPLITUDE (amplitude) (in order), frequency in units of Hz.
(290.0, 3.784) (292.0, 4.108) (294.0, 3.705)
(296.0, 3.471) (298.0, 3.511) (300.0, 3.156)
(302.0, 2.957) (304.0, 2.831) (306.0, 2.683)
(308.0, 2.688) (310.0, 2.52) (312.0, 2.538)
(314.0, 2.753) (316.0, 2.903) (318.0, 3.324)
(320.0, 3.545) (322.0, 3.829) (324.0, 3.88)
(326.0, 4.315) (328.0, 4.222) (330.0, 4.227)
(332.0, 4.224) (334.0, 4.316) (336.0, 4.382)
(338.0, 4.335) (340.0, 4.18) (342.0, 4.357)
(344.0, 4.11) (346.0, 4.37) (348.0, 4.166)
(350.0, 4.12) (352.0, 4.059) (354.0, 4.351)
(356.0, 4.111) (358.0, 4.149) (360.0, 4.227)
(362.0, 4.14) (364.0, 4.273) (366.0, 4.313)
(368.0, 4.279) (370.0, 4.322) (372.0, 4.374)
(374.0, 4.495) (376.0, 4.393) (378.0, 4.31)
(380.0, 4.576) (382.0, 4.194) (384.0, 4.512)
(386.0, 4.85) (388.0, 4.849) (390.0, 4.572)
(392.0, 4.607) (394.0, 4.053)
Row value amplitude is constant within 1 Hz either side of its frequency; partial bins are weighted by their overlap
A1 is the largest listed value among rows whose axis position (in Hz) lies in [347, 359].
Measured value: 4.351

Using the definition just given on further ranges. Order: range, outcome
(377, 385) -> 4.576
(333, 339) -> 4.382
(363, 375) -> 4.495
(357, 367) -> 4.313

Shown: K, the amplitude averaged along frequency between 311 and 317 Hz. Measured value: 2.73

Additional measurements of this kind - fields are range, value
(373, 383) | 4.39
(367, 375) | 4.37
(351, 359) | 4.17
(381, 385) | 4.35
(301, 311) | 2.74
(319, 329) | 3.96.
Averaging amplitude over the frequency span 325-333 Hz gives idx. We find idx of 4.25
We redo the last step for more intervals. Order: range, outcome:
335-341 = 4.3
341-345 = 4.23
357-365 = 4.2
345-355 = 4.21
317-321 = 3.43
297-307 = 3.03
